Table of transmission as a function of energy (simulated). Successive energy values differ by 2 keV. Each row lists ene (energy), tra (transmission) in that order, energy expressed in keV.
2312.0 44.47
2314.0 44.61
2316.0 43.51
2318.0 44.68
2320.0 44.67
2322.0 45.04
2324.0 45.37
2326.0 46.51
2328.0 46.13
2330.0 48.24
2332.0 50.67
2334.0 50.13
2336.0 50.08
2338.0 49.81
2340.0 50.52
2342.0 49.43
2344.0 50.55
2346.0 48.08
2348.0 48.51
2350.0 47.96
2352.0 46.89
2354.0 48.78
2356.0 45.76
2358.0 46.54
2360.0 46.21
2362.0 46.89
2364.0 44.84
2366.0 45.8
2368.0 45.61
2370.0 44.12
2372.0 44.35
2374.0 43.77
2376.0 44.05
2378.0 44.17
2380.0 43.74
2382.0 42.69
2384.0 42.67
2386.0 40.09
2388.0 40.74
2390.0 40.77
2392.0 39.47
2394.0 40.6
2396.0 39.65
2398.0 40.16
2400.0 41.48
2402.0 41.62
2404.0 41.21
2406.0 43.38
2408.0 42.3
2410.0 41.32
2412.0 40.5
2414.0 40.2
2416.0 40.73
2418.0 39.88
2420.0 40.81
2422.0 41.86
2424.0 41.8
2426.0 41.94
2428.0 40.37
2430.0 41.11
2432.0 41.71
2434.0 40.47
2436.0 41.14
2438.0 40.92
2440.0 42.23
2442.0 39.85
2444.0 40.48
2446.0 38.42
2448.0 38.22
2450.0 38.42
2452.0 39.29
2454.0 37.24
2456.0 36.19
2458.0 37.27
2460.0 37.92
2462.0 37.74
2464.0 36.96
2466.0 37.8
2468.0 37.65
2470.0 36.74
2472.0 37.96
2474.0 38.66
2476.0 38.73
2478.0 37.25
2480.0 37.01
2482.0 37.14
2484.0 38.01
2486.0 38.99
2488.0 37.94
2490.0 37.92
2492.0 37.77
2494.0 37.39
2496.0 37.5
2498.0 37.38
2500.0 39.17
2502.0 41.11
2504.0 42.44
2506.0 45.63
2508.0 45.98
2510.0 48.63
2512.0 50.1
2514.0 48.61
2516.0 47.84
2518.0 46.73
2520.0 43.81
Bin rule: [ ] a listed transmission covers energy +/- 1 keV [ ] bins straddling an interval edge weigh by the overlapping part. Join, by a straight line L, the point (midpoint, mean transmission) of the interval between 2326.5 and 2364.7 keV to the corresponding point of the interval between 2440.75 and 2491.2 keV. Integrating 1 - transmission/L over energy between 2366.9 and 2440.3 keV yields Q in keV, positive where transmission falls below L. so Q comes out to 2.61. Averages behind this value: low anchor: 48.2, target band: 41.7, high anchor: 38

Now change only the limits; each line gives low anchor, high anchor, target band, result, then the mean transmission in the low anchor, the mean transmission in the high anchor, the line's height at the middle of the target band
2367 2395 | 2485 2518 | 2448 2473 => 2.8 keV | 42.6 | 42.3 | 42.4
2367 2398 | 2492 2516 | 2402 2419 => 0.5 keV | 42.4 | 43.1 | 42.5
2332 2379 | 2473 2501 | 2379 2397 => 1.5 keV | 47.2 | 37.9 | 44.9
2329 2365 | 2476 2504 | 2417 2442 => 0.8 keV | 48.3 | 38.2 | 42.5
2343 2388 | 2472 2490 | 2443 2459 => 0.7 keV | 45.4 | 38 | 39.9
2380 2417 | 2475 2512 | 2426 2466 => 1.3 keV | 41.2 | 40.1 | 40.6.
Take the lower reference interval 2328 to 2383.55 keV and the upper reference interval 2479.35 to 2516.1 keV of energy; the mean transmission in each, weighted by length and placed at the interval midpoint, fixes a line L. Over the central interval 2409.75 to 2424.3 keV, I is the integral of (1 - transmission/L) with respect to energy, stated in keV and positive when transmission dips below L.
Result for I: 1.20 keV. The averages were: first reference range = 46.9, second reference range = 41.3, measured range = 40.8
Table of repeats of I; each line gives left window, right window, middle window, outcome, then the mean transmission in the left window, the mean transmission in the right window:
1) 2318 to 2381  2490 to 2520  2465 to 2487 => 3.0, 46.8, 43.1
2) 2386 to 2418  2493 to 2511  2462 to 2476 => 1.3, 40.9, 41.7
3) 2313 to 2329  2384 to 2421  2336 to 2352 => -1.9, 45.1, 40.9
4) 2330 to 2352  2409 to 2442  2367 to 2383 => 0.7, 49.4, 41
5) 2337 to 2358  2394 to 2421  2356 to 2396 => 1.3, 48.5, 41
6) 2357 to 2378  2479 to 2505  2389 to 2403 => 1.0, 45.2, 38.4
